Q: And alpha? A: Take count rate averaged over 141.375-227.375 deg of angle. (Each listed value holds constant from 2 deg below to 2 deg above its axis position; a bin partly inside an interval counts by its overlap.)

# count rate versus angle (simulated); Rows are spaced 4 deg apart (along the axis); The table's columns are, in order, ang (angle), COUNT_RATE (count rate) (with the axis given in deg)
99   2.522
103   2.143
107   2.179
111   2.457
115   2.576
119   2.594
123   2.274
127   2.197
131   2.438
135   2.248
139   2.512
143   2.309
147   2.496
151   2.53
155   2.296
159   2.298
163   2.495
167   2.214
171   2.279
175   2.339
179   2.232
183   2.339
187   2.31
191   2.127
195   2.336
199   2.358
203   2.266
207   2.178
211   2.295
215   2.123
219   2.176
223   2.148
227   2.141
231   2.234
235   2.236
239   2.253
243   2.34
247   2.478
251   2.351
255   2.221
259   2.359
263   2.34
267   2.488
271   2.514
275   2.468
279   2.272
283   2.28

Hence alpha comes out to 2.29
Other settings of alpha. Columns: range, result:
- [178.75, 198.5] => 2.28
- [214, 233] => 2.17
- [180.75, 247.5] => 2.25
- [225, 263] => 2.29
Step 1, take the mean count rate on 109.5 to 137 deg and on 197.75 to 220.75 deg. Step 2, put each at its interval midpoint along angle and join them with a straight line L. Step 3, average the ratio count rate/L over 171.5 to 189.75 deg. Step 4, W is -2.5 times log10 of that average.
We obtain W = -0.01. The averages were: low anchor 2.4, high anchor 2.23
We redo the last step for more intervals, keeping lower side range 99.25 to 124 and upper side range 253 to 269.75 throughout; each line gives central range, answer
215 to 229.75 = 0.10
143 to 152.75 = -0.04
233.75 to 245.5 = 0.04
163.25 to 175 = 0.04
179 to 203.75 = 0.04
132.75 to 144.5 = 0.01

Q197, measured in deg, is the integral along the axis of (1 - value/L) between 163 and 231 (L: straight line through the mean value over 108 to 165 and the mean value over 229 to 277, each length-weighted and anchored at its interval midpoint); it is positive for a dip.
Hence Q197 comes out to 3.8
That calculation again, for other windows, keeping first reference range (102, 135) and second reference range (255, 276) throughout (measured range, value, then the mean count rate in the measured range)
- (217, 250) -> 2.0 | 2.25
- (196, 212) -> 0.8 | 2.28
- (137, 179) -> 0.0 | 2.37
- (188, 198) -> 0.6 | 2.25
